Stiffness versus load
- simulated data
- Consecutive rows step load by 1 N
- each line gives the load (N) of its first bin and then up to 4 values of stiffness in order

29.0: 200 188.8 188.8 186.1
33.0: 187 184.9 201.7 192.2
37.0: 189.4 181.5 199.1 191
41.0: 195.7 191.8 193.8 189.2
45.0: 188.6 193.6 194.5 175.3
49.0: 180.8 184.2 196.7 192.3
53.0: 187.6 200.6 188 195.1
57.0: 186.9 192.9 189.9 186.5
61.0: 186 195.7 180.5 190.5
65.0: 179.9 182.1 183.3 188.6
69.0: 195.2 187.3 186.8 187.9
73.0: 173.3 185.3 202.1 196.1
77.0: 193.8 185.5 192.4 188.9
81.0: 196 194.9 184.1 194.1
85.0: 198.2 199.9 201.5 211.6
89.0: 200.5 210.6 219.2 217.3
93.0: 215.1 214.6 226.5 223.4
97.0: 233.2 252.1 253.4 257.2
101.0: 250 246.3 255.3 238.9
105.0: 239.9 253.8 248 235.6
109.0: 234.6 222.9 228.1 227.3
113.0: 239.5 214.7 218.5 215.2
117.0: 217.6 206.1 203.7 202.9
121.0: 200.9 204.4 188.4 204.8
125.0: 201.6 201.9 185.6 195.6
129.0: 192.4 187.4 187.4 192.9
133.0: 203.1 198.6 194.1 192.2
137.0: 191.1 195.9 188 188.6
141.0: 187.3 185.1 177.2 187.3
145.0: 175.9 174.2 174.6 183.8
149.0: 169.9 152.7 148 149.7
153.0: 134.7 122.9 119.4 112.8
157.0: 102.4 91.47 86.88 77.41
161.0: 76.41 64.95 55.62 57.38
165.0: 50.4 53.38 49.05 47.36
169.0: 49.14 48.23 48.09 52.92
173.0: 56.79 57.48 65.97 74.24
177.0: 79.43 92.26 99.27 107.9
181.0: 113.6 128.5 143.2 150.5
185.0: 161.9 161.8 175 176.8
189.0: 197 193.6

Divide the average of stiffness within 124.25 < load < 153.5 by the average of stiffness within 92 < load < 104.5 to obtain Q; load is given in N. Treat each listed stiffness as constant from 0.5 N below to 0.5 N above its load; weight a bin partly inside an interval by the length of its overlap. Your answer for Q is 0.8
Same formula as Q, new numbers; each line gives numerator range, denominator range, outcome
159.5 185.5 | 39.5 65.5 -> 0.42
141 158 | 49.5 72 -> 0.81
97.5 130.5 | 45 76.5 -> 1.18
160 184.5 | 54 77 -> 0.40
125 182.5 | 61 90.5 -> 0.67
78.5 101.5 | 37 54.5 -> 1.13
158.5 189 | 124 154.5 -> 0.50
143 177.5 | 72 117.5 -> 0.46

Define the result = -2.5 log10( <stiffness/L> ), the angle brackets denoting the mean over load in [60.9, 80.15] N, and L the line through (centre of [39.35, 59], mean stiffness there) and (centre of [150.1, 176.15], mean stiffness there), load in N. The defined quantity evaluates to -0.11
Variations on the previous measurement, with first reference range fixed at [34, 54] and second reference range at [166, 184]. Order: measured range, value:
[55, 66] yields -0.07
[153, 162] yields -0.05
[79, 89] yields -0.25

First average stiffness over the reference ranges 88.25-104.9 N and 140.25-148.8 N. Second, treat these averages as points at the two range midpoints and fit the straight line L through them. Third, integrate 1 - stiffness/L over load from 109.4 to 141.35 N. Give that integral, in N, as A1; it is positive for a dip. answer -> -0.24 N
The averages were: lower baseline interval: 232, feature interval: 203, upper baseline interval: 181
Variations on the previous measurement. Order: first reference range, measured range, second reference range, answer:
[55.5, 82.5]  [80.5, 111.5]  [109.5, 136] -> -4.3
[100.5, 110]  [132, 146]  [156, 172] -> -4.9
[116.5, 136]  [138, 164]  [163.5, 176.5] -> -4.1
